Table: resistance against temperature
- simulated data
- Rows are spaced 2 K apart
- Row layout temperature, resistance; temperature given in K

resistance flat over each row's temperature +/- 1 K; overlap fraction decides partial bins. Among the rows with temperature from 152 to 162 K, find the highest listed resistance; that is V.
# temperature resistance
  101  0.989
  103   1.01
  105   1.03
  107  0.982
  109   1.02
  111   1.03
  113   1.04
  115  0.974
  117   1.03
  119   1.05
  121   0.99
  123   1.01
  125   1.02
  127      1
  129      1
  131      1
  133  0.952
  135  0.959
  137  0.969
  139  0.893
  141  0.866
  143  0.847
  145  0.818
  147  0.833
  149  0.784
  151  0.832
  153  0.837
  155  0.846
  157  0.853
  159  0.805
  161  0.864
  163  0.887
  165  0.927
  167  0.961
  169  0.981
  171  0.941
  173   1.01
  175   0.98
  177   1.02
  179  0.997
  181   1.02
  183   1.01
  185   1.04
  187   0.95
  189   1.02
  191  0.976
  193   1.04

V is 0.864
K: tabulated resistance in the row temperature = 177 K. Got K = 1.02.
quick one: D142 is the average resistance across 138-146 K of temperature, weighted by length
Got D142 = 0.856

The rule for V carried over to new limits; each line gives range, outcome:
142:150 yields 0.847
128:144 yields 1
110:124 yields 1.05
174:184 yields 1.02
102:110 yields 1.03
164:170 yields 0.981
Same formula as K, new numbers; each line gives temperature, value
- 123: 1.01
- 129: 1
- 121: 0.99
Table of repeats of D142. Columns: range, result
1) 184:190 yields 1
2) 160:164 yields 0.875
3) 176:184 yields 1.01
